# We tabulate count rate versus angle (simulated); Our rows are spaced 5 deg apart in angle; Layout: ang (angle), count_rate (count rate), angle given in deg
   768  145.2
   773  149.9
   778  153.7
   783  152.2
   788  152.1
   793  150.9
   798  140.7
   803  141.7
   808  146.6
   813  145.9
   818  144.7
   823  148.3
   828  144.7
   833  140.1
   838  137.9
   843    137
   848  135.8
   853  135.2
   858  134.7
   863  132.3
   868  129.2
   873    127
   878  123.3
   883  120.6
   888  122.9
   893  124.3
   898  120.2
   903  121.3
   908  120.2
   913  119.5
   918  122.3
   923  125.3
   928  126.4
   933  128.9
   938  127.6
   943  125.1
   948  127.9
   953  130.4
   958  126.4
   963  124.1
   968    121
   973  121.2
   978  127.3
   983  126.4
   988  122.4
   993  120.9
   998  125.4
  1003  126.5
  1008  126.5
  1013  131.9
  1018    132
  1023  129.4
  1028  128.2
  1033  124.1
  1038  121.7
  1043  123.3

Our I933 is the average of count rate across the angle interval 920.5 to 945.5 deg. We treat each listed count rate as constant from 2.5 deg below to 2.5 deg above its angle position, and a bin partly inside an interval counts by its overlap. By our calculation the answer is 127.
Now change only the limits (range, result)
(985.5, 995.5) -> 122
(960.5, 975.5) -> 122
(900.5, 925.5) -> 122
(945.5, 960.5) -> 128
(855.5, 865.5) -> 134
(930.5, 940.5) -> 128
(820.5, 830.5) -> 146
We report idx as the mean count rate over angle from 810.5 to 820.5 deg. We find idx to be 145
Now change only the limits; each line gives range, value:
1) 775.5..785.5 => 153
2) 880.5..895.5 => 123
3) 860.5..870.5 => 131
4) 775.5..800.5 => 150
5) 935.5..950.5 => 127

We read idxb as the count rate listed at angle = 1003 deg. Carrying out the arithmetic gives 126.5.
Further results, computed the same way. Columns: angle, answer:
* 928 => 126.4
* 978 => 127.3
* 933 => 128.9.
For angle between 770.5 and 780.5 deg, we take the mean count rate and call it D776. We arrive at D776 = 152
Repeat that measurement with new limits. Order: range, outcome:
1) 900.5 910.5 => 121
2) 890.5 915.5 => 121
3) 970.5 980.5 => 124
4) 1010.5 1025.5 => 131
